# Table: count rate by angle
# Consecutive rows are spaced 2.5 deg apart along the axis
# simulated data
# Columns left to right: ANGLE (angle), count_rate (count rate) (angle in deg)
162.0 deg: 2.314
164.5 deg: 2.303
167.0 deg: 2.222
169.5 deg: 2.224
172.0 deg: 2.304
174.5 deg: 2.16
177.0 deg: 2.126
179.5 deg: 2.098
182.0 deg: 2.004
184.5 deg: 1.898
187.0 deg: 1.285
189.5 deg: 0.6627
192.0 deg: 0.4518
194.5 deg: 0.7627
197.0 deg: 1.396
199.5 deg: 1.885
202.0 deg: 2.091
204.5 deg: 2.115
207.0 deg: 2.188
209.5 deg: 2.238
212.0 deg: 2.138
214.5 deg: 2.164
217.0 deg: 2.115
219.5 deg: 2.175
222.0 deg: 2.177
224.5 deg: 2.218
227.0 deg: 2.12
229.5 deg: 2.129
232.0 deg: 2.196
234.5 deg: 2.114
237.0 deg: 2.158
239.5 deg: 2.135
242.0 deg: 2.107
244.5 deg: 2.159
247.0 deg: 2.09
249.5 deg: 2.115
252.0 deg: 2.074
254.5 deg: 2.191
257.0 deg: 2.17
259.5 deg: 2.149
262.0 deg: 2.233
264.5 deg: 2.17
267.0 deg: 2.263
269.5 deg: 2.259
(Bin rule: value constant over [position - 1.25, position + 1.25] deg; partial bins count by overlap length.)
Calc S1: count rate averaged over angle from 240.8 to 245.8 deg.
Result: 2.13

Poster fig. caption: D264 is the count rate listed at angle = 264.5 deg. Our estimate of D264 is 2.17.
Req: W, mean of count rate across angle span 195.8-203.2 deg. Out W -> 1.79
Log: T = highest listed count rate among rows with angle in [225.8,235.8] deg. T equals 2.196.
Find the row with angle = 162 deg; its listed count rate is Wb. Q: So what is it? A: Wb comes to 2.314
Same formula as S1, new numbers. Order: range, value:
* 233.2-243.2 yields 2.13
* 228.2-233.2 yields 2.16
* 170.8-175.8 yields 2.23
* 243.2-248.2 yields 2.12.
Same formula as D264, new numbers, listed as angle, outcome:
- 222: 2.177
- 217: 2.115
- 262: 2.233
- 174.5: 2.16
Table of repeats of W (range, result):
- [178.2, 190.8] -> 1.59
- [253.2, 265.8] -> 2.18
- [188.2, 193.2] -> 0.566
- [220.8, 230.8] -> 2.16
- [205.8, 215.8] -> 2.18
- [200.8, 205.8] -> 2.1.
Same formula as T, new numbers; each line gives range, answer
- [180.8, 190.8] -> 2.004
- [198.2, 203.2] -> 2.091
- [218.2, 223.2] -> 2.177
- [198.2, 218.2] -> 2.238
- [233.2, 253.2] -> 2.159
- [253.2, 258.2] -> 2.191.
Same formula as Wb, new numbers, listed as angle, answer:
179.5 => 2.098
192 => 0.4518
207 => 2.188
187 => 1.285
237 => 2.158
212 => 2.138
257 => 2.17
